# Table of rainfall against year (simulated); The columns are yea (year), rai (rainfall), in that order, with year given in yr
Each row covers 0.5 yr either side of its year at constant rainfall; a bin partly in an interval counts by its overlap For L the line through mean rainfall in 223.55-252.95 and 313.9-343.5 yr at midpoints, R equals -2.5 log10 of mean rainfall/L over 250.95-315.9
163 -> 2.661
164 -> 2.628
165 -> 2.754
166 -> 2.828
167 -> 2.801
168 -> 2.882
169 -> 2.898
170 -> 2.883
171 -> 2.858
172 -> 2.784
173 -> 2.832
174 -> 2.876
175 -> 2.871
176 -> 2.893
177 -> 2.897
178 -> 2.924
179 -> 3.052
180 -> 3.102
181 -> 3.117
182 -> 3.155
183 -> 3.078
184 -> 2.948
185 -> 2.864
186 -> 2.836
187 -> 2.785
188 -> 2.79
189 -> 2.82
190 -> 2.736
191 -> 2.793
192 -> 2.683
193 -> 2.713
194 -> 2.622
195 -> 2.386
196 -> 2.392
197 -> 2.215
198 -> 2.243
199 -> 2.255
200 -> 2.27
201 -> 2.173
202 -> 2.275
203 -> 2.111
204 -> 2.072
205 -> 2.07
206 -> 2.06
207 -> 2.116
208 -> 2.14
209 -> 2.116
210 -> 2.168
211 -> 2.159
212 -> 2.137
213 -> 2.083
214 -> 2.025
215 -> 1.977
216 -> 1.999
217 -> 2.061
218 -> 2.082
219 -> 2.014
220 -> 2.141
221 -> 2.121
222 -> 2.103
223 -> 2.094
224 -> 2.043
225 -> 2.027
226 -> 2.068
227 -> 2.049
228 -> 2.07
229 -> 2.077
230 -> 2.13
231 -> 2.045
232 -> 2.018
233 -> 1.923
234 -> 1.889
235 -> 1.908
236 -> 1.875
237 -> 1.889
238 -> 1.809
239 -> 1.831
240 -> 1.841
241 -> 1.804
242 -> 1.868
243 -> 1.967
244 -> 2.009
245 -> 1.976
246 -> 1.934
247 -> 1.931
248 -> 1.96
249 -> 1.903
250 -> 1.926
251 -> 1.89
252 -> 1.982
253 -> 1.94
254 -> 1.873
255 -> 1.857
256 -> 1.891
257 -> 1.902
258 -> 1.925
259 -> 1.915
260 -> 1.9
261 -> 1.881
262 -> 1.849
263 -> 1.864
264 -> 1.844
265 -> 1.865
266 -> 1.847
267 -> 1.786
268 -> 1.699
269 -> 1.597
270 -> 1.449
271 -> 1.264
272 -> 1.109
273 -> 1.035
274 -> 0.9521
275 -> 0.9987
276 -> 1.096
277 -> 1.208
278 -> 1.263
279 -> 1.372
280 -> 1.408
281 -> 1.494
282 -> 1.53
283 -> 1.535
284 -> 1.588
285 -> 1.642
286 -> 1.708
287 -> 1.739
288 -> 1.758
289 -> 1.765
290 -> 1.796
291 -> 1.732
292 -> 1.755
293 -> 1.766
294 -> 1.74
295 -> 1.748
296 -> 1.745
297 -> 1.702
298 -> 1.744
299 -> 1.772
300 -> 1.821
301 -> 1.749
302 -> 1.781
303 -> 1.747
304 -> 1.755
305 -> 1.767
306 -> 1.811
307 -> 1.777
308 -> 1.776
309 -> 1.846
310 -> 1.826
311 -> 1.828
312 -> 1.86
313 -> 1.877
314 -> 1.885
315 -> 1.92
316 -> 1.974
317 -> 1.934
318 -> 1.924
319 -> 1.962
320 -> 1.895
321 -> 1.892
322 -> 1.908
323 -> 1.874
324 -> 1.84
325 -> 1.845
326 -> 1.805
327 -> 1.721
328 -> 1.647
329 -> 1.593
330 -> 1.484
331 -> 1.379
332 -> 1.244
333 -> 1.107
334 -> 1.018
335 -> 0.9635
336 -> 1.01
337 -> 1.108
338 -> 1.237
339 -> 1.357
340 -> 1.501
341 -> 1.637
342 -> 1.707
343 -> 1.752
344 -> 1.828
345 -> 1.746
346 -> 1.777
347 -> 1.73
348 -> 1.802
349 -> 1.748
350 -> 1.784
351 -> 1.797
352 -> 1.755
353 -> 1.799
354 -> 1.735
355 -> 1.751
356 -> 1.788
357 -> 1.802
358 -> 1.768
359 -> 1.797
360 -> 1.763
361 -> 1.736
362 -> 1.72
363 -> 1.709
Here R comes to 0.05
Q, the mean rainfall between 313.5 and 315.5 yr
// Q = 1.9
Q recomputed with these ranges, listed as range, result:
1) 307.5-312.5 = 1.83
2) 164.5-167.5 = 2.79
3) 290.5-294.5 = 1.75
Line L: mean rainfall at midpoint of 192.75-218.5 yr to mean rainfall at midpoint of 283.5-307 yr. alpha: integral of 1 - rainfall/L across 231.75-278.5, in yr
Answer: 4.9 yr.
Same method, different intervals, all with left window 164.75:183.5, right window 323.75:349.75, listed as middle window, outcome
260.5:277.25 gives 4.91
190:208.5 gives 2.65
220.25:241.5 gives 3.94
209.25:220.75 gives 2.20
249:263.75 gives 2.10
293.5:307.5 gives 0.55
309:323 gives -1.62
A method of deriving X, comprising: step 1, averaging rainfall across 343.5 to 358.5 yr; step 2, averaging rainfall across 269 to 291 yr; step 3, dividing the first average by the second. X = 1.2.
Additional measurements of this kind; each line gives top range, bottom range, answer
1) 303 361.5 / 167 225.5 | 0.68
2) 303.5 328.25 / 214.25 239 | 0.92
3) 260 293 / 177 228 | 0.65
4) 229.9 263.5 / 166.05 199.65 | 0.69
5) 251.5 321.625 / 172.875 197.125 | 0.60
